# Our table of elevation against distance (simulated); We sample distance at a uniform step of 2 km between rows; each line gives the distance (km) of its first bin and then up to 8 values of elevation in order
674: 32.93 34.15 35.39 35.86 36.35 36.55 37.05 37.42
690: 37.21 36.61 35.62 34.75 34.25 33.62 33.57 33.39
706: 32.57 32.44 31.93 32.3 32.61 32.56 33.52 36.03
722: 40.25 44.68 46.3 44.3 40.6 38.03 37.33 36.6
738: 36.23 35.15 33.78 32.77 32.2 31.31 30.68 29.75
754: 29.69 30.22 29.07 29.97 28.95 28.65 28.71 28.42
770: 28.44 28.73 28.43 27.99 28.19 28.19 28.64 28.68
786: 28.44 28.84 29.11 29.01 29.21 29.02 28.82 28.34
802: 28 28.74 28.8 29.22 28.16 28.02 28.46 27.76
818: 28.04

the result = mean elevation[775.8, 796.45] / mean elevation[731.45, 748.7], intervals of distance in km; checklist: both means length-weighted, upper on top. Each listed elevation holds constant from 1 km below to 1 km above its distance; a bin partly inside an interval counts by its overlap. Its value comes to 0.82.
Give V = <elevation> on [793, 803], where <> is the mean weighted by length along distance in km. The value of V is 28.7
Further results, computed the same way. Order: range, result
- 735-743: 35.4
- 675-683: 35.4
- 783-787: 28.6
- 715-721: 34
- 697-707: 33.5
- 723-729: 45.1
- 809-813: 28.1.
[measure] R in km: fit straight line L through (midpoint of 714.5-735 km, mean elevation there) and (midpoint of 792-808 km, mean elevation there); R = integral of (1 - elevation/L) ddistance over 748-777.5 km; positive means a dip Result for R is 4.12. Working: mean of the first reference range 39.2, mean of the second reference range 28.8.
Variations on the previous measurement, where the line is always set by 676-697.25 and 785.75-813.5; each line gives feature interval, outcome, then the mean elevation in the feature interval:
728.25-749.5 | -1.9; 35.6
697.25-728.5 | -1.3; 35.8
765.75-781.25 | 1.0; 28.4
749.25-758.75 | 0.5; 29.9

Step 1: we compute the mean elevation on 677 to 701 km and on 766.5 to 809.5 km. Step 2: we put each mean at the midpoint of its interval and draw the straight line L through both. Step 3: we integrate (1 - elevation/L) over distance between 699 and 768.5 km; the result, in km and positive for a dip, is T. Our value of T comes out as -2.9 km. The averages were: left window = 35.9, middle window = 34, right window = 28.6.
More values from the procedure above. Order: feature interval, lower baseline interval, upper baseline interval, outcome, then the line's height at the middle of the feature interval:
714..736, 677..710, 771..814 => -4.0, 33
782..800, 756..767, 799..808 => -0.1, 28.7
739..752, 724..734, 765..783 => 1.6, 37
